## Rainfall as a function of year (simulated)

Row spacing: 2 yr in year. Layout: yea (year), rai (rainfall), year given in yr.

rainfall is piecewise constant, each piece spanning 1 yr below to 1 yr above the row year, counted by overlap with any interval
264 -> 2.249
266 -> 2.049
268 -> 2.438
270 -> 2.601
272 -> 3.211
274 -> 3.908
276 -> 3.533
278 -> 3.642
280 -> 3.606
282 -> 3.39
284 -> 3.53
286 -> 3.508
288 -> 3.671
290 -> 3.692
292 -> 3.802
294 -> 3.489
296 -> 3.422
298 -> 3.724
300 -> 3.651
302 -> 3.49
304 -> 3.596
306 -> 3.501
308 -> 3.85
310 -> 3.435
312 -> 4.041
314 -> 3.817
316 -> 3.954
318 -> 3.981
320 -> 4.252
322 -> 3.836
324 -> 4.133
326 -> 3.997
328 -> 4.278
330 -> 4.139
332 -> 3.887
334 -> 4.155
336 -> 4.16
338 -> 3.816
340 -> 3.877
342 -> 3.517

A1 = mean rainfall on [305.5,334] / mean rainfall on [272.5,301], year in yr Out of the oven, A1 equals 1.1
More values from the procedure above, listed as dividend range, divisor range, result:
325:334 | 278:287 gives 1.16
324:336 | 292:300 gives 1.14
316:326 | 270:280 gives 1.16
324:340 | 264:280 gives 1.33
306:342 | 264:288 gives 1.24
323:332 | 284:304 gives 1.14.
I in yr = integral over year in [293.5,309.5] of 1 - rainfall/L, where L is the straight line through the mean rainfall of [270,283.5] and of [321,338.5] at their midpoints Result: 0.7 yr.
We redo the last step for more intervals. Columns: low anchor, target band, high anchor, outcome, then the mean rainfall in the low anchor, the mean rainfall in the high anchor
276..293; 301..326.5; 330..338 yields 0.2 yr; 3.6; 4.04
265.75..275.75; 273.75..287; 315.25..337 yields -1.8 yr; 2.95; 4.07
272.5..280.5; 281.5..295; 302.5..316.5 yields 0.3 yr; 3.65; 3.73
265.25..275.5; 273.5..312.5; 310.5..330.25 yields -2.6 yr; 2.89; 4.02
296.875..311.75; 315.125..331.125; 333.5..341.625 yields -1.1 yr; 3.63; 3.96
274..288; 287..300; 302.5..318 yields 0.0 yr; 3.57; 3.75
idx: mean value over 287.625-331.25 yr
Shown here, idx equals 3.81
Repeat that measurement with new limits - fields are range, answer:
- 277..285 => 3.54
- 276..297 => 3.57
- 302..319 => 3.76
